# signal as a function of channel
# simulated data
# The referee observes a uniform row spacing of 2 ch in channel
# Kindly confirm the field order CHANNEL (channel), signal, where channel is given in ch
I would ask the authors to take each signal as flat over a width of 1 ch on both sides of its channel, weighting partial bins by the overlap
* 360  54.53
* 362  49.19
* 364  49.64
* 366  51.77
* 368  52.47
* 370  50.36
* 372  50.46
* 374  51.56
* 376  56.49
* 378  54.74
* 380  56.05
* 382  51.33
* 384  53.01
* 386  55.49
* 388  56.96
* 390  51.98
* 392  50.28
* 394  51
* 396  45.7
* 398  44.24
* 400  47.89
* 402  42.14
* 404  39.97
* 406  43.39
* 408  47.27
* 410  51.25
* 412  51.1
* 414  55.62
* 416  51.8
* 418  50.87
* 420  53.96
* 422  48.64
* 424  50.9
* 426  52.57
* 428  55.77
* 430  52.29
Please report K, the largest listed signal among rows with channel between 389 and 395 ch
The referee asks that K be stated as 51.98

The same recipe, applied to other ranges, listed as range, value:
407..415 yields 55.62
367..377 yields 56.49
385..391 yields 56.96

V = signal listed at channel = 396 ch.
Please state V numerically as 45.7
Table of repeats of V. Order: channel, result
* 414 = 55.62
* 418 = 50.87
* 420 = 53.96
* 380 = 56.05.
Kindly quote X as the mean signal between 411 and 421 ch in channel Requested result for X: 52.7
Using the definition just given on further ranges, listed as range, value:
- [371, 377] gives 52.8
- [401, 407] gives 41.8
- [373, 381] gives 54.7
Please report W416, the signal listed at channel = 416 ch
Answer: 51.8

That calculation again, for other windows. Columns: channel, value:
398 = 44.24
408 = 47.27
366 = 51.77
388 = 56.96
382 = 51.33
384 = 53.01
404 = 39.97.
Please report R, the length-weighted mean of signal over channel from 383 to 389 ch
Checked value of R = 55.2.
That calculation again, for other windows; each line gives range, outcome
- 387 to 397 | 51.2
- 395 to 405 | 44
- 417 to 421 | 52.4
